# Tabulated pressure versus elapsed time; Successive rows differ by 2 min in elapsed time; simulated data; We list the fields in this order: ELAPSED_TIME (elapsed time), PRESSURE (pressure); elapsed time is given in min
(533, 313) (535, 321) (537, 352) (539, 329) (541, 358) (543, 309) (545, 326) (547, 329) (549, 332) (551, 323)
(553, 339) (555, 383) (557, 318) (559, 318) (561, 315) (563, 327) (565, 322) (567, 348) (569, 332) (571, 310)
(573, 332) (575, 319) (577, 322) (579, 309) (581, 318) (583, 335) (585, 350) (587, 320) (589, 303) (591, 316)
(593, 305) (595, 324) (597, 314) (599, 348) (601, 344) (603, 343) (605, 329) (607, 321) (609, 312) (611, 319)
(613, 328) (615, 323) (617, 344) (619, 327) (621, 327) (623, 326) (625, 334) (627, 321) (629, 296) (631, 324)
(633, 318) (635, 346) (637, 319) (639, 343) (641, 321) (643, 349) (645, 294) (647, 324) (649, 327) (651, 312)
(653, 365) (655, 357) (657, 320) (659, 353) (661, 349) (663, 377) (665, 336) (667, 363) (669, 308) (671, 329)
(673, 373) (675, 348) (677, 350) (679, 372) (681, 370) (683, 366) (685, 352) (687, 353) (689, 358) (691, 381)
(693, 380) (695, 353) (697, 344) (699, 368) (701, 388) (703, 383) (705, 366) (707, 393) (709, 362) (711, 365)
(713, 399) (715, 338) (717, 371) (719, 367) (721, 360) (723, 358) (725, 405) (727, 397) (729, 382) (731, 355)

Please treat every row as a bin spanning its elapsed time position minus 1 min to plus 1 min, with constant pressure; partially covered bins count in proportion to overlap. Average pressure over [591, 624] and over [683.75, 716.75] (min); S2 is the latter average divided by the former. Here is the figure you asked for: 1.13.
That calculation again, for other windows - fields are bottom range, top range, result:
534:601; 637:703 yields 1.07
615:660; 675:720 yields 1.11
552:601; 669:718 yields 1.11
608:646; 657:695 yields 1.09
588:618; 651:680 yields 1.07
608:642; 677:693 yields 1.12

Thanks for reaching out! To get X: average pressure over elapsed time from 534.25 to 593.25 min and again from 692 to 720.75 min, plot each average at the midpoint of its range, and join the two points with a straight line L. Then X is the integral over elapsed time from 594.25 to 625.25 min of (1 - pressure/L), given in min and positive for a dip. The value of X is 1.1 min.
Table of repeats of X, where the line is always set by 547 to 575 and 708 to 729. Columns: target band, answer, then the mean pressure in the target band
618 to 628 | 0.6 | 327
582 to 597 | 0.7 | 321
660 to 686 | 0.5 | 353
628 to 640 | 0.9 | 324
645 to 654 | 0.7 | 328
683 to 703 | 0.0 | 365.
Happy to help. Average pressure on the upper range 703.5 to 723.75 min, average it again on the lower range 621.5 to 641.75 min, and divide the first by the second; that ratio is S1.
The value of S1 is 1.13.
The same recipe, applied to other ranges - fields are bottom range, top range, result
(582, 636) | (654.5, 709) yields 1.10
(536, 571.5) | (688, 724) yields 1.11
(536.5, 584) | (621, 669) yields 1.01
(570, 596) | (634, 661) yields 1.04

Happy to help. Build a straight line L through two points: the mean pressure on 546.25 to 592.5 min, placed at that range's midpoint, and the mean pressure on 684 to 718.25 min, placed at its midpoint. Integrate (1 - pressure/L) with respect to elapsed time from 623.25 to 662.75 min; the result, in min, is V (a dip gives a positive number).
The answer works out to 2.1 min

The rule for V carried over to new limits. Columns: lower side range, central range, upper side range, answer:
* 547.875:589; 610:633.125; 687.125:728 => 1.4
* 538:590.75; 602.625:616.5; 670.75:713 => 0.7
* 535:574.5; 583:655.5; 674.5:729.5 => 4.3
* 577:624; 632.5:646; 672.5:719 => 0.6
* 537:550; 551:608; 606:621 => 0.2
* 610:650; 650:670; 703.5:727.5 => -0.1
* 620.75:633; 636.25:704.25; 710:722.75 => -1.4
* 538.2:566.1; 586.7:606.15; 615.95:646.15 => 0.2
